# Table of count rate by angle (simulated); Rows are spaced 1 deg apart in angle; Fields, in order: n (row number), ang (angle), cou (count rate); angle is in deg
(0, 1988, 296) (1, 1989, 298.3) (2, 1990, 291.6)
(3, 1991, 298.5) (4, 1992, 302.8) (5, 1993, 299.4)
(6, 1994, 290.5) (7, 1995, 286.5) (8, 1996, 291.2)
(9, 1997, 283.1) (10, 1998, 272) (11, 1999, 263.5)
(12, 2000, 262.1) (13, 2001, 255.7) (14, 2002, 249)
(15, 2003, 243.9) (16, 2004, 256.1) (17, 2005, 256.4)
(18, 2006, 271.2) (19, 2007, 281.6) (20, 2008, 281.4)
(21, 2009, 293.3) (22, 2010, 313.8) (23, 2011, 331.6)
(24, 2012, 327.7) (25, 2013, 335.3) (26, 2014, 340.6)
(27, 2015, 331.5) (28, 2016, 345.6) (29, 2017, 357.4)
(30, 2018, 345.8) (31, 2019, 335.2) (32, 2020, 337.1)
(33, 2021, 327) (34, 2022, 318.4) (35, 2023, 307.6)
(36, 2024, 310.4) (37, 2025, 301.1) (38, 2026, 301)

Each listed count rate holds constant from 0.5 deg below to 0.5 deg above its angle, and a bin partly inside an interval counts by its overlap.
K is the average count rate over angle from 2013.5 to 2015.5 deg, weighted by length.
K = 336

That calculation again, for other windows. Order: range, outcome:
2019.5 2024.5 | 320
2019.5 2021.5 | 332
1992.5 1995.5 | 292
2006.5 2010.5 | 293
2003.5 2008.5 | 269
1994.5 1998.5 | 283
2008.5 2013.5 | 320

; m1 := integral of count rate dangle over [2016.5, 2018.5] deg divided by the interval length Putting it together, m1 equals 352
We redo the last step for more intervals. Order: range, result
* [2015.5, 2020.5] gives 344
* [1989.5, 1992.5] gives 298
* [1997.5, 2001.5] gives 263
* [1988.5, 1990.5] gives 295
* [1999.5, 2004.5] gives 253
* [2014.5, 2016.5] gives 339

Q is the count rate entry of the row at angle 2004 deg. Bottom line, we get 256.1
